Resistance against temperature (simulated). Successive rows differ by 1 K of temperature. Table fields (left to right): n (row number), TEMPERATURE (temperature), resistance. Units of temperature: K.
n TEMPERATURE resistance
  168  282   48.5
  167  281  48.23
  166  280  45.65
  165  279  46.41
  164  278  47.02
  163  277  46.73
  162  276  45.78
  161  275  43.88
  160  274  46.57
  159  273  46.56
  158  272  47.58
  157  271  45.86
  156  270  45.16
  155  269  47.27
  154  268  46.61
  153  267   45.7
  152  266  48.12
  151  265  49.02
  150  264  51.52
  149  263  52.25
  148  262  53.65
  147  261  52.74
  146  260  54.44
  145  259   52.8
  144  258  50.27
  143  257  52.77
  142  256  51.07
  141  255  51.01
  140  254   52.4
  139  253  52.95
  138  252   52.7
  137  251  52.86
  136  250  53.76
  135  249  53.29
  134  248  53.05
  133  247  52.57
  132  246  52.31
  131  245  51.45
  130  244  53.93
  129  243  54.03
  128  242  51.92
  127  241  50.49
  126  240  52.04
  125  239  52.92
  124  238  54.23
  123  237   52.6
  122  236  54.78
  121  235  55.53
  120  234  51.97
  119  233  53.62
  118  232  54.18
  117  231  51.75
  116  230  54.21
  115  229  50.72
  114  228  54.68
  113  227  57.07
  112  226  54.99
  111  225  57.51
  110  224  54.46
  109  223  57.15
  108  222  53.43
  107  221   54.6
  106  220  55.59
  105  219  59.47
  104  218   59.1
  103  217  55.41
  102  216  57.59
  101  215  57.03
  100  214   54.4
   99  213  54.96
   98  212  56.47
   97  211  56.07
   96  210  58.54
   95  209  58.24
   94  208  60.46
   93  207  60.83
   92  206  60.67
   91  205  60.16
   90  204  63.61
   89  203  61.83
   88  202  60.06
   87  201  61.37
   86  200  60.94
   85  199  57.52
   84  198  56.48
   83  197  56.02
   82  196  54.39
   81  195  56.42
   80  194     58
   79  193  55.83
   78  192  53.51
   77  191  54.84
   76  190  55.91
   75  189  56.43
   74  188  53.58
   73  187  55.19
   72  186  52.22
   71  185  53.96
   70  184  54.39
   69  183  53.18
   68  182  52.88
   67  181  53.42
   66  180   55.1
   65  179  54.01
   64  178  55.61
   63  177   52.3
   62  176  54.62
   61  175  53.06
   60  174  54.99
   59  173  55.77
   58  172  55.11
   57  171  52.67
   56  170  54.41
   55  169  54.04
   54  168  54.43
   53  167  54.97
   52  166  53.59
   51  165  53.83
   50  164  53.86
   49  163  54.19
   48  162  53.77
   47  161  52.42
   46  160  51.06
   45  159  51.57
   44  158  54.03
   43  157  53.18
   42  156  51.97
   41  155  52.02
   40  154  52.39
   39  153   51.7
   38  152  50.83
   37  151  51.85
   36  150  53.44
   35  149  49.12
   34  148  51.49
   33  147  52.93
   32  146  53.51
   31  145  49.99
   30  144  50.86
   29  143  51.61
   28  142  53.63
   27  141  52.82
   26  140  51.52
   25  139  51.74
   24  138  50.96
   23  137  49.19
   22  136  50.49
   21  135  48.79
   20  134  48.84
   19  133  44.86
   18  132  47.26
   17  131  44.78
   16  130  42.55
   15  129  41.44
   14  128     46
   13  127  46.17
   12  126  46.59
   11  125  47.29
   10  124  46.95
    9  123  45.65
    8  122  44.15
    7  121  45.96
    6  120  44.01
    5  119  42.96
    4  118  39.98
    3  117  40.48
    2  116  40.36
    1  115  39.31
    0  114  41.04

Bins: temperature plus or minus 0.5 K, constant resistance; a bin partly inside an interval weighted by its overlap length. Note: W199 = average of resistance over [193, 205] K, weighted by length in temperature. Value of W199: 58.7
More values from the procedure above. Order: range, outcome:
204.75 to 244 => 55.4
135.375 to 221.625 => 54.7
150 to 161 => 52.1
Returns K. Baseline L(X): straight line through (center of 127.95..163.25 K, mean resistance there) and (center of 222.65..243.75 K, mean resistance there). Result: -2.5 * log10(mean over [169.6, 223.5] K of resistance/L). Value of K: -0.08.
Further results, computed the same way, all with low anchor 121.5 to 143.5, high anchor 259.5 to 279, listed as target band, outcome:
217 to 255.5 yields -0.12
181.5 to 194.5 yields -0.14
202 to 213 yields -0.23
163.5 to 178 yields -0.13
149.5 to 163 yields -0.10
